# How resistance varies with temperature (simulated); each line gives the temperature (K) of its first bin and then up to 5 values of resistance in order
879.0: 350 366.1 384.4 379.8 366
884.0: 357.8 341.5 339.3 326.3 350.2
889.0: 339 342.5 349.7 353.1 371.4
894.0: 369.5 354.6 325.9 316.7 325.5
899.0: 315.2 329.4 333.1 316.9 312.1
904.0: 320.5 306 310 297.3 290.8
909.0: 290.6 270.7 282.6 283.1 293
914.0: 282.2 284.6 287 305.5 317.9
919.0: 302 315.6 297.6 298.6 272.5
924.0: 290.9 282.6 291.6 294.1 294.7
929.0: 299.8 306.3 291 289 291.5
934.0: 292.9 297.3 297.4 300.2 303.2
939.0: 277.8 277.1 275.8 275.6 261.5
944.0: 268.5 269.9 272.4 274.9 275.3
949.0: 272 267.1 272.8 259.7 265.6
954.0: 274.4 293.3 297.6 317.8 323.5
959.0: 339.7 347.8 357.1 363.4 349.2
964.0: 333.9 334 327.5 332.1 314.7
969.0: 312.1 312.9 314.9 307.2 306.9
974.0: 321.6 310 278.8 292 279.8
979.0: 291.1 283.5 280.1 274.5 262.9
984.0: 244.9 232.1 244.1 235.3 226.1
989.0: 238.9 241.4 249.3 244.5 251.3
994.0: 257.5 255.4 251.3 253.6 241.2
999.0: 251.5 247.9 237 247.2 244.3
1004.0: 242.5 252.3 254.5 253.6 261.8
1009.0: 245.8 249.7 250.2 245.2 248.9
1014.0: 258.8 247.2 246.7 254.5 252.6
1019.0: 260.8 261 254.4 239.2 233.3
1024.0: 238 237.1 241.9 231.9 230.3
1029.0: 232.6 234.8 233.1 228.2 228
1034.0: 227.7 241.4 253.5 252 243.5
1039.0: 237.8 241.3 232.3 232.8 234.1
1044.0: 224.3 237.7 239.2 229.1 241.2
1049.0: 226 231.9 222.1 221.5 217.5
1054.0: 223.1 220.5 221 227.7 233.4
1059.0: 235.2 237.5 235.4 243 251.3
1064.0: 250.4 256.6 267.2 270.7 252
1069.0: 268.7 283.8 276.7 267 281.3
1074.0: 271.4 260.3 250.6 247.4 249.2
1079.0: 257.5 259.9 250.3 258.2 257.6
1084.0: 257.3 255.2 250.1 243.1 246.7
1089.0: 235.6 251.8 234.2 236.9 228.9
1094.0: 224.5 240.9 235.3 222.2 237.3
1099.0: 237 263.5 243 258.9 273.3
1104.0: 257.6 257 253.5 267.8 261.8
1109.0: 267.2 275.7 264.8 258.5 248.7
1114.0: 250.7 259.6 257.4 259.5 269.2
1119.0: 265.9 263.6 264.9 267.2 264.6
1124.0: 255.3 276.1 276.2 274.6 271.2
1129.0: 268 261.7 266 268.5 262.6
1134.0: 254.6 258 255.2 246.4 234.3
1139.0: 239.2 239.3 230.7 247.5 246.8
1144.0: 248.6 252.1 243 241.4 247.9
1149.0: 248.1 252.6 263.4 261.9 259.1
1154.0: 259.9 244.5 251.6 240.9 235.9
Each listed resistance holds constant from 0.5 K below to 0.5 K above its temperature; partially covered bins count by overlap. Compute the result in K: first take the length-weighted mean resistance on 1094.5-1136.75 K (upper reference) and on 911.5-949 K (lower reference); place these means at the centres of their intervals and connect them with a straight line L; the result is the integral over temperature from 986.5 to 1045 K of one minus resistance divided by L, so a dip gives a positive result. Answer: 6.7 K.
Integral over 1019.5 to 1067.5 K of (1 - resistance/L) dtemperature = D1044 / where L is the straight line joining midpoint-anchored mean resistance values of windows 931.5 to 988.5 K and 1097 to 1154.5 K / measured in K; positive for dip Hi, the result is 6.51 K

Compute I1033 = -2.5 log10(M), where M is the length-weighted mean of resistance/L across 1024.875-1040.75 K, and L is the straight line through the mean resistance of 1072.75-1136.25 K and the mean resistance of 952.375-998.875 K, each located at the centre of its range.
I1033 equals 0.16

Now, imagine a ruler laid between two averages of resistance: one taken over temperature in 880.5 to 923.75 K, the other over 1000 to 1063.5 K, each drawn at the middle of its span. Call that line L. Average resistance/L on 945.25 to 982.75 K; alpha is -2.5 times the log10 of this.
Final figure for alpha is -0.08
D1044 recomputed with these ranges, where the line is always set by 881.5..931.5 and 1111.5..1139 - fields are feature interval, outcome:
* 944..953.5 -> 1.1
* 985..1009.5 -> 3.9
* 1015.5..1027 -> 1.6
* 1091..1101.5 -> 1.2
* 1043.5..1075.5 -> 3.8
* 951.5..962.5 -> -0.4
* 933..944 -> 0.8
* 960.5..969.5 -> -1.0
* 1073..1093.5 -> 1.6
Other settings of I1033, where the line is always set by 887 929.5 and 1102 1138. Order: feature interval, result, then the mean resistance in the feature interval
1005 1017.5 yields 0.15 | 251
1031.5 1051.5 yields 0.19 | 235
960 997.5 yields 0.03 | 286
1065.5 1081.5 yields 0.04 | 263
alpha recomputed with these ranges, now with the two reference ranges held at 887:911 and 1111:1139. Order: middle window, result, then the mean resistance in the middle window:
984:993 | 0.24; 240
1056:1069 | 0.13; 247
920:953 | 0.11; 284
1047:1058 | 0.24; 226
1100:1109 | 0.03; 260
